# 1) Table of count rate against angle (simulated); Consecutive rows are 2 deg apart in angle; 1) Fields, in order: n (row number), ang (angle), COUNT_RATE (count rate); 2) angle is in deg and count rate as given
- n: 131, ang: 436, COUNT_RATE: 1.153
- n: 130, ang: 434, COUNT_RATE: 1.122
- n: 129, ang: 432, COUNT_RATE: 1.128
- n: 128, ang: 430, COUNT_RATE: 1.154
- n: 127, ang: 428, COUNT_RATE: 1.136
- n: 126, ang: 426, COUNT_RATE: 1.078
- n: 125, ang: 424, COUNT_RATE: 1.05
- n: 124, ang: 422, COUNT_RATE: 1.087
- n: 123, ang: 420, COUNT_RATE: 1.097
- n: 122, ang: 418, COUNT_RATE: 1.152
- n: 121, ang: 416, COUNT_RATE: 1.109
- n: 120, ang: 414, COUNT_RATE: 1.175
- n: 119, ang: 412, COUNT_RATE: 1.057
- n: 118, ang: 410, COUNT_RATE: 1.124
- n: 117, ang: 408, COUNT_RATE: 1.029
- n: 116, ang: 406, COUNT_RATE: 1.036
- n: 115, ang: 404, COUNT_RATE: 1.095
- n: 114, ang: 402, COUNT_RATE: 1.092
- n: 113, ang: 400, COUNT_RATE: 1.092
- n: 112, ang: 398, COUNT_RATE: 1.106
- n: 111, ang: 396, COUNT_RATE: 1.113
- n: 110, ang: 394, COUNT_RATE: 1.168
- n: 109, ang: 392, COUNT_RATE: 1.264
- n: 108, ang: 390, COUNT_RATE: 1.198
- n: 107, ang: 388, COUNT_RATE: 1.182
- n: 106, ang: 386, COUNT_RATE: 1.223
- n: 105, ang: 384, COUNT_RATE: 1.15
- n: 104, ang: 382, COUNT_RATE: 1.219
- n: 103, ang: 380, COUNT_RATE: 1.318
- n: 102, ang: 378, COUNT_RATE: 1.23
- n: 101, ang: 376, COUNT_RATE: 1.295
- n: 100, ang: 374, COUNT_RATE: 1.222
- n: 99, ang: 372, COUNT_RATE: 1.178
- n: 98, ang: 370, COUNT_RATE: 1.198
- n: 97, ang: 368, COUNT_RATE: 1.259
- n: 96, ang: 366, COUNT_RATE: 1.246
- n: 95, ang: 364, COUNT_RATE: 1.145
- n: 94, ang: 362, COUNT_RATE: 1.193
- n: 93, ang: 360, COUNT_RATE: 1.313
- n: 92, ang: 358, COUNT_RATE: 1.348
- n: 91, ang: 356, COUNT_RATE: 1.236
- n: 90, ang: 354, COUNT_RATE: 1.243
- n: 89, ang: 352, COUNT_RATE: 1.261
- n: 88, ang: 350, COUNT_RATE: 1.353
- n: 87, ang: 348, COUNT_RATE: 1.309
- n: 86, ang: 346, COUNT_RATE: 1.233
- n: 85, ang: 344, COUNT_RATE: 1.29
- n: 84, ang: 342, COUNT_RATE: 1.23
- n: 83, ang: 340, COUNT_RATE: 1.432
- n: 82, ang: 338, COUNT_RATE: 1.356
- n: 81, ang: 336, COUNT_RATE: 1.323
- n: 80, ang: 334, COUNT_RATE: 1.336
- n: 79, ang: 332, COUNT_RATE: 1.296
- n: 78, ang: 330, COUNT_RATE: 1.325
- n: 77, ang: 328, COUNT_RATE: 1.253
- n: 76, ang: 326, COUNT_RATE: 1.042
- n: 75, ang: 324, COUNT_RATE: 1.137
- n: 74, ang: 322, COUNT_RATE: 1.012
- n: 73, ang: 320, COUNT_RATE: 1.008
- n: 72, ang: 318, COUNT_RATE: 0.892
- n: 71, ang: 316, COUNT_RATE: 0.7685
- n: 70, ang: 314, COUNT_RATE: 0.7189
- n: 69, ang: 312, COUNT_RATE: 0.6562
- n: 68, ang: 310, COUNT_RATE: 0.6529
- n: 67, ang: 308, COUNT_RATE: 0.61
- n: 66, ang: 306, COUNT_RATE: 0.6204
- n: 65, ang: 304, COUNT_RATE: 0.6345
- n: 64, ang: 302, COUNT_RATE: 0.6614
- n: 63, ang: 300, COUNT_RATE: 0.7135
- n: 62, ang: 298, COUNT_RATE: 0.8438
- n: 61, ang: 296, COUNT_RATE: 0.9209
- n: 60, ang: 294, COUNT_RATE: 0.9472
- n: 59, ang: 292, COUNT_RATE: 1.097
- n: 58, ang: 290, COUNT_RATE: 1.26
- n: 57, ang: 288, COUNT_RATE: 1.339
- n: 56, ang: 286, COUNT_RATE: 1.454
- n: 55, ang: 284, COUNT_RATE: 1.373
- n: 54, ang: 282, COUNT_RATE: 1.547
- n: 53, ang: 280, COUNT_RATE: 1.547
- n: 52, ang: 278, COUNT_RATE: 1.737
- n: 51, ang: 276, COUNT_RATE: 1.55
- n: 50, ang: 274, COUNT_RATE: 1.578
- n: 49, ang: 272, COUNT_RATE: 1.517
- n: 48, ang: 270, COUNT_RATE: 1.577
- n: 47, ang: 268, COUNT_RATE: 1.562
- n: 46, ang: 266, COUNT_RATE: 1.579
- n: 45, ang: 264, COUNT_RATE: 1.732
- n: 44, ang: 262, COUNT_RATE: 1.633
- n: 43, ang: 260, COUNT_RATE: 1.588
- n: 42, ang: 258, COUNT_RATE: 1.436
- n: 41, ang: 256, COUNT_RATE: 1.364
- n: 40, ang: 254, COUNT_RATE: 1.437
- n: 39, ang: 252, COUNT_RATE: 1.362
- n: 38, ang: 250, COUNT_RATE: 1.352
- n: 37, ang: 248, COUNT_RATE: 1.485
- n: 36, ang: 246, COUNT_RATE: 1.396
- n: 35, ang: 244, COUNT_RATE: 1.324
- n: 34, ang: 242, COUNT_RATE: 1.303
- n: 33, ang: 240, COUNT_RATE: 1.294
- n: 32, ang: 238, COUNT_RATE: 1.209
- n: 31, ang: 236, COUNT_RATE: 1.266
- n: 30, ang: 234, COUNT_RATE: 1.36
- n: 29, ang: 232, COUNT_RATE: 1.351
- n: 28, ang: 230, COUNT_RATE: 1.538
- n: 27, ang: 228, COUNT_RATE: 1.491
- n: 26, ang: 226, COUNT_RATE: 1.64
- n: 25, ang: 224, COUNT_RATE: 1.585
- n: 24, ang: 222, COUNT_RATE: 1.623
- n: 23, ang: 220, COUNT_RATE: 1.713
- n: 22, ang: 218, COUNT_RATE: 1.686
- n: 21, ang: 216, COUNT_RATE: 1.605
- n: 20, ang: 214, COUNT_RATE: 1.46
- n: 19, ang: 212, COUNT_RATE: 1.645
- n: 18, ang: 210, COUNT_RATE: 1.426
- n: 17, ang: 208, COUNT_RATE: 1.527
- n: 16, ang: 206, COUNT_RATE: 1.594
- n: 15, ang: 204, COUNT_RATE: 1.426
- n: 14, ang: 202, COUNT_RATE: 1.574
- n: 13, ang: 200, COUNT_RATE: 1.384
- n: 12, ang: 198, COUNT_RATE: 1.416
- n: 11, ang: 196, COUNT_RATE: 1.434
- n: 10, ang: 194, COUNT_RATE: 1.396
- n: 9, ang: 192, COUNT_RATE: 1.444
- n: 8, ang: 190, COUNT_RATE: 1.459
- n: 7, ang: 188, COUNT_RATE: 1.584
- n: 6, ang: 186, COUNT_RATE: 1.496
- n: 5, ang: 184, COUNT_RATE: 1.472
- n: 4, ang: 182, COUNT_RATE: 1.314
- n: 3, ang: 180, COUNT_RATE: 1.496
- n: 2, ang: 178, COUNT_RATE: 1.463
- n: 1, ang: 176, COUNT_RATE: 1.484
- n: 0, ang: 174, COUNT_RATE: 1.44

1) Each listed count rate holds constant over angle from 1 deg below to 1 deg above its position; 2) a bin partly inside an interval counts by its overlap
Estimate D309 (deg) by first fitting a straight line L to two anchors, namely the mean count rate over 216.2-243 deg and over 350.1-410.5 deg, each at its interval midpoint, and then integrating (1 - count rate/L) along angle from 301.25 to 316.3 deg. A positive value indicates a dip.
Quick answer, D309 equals 7.5 deg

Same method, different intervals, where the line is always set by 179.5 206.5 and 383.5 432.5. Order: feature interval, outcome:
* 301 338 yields 9.0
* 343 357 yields -0.7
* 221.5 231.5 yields -1.1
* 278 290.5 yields -1.3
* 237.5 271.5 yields -2.3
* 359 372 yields -0.3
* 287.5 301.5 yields 3.3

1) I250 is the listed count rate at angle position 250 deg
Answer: 1.352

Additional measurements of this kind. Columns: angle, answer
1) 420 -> 1.097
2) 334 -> 1.336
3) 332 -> 1.296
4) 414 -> 1.175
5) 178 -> 1.463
